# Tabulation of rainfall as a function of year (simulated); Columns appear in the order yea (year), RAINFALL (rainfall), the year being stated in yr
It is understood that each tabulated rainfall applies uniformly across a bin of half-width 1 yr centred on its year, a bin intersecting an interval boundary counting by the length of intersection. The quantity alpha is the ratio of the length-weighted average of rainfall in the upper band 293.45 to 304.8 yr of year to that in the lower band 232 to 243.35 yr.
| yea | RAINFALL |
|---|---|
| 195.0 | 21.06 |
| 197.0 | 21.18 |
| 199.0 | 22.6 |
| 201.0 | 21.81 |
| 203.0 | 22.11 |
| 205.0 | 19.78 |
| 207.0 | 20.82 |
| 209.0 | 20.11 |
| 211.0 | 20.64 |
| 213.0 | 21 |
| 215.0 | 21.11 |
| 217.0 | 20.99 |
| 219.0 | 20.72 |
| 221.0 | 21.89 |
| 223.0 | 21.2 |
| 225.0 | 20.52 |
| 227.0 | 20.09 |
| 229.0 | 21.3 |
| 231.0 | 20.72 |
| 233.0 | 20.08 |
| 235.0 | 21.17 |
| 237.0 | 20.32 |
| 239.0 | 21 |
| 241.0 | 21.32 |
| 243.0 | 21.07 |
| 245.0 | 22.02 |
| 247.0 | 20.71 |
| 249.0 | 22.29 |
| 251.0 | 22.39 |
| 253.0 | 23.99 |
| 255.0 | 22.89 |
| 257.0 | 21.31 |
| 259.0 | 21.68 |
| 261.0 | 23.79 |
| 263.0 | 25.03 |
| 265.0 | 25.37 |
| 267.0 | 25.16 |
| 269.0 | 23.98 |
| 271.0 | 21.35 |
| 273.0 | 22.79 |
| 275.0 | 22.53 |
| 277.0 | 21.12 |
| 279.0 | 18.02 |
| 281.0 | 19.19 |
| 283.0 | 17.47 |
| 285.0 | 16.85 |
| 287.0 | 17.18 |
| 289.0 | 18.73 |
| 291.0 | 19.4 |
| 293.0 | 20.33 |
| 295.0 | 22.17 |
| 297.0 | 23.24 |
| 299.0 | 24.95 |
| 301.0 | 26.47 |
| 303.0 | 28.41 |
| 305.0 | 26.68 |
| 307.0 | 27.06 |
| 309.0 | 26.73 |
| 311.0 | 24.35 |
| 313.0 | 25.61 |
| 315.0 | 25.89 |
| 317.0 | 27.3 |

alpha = 1.2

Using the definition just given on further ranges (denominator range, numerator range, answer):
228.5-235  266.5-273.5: 1.12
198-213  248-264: 1.09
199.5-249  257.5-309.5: 1.07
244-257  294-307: 1.14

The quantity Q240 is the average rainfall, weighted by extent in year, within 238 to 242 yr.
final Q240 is 21.2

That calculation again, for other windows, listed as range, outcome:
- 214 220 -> 20.9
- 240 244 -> 21.2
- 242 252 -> 21.7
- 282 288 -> 17.2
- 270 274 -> 22.1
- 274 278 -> 21.8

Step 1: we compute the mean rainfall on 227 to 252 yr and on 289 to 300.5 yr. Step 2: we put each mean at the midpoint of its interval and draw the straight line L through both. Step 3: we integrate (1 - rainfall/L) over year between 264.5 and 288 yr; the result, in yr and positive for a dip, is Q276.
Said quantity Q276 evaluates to 0.9 yr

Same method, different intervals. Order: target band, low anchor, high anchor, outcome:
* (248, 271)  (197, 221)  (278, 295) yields -4.6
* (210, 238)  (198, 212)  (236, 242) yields 0.2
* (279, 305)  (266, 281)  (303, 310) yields 3.8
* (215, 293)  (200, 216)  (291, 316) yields 5.3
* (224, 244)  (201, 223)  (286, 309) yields 0.8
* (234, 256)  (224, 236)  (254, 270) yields 0.3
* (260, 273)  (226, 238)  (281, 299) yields -2.5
